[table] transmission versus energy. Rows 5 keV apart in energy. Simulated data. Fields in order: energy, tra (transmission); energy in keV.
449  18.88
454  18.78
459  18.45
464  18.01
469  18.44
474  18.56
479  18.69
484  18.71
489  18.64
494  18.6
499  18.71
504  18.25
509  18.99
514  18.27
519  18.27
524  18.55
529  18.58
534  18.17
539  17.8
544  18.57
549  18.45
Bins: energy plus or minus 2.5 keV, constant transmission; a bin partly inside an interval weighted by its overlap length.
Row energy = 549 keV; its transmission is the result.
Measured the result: 18.45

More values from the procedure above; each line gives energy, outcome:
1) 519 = 18.27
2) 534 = 18.17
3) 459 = 18.45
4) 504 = 18.25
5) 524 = 18.55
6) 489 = 18.64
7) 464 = 18.01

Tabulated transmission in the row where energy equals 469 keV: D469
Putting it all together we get 18.44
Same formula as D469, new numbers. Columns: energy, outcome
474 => 18.56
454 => 18.78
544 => 18.57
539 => 17.8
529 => 18.58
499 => 18.71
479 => 18.69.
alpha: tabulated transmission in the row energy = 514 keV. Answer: 18.27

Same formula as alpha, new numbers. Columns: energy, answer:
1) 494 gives 18.6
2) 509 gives 18.99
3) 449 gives 18.88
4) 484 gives 18.71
